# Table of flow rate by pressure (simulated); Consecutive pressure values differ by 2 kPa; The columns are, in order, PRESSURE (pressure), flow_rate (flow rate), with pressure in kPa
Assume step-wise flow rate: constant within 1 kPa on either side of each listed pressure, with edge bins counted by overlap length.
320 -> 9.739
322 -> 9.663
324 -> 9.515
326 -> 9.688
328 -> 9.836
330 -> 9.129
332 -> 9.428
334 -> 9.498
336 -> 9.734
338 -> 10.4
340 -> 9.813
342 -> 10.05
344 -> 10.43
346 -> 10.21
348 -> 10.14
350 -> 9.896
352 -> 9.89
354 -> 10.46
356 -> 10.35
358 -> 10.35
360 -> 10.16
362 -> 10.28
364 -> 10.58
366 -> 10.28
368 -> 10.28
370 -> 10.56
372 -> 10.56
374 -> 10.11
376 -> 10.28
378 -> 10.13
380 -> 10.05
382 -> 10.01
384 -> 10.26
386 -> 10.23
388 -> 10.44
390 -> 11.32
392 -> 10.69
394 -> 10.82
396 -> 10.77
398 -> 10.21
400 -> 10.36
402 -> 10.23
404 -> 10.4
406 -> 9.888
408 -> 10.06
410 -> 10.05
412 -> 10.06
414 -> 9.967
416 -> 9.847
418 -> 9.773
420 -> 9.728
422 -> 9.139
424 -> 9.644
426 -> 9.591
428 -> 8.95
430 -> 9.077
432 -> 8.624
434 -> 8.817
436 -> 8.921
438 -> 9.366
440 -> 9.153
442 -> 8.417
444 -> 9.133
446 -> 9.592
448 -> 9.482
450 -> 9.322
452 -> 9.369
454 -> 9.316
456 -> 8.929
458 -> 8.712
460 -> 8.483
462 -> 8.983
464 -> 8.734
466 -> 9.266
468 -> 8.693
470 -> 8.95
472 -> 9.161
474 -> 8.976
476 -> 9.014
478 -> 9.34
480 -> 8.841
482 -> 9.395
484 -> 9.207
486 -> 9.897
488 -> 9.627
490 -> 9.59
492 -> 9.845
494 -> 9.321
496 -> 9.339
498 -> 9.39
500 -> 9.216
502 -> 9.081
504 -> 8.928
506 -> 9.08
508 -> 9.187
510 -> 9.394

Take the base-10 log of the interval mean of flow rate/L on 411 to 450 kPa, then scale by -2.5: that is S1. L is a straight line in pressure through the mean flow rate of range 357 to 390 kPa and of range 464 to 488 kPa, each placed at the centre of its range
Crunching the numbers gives 0.04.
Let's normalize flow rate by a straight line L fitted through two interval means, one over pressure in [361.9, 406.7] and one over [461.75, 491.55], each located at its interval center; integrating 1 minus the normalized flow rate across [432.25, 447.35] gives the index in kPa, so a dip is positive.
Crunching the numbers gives 1.0 kPa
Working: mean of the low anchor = 10.4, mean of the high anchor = 9.2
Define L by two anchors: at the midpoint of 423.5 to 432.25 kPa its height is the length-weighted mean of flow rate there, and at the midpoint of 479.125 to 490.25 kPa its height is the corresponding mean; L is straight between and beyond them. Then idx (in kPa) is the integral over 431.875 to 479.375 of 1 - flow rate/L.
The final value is 1.4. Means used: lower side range 9.2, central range 9.04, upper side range 9.42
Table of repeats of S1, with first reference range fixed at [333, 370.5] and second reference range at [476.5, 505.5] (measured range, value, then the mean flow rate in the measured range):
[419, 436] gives 0.06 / 9.18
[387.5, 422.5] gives -0.04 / 10.2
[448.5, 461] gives 0.06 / 9.04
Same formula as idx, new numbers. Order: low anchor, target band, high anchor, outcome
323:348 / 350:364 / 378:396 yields -0.2 kPa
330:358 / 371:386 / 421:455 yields -0.8 kPa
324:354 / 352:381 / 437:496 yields -1.7 kPa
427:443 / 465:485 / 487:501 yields 0.5 kPa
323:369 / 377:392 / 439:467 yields -1.1 kPa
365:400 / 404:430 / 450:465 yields 0.1 kPa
